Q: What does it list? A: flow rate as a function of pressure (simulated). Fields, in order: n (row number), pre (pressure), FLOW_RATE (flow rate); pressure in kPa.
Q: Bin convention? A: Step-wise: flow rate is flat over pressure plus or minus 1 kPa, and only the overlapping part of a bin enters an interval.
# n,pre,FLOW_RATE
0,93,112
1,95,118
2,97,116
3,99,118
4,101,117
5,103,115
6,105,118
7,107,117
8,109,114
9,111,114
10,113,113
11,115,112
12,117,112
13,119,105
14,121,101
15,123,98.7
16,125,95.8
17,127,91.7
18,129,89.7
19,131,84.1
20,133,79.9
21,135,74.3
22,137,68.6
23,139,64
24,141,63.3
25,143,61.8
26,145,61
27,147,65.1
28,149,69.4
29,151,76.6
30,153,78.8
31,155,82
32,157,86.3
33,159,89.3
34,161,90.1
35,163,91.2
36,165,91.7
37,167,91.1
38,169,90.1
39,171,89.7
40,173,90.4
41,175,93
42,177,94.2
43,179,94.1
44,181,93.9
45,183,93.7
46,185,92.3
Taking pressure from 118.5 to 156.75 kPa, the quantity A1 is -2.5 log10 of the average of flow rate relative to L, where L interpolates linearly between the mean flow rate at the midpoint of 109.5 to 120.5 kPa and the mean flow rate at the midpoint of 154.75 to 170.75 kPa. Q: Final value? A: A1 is 0.26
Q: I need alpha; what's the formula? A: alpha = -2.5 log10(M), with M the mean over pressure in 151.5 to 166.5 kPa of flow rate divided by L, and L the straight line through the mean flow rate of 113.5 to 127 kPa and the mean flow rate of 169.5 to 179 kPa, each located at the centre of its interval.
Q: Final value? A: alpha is 0.10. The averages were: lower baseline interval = 103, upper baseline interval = 92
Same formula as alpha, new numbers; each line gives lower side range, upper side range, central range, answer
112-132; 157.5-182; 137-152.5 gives 0.399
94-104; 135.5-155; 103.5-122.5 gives -0.096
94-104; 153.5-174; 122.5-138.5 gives 0.223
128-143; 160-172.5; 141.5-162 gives 0.101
